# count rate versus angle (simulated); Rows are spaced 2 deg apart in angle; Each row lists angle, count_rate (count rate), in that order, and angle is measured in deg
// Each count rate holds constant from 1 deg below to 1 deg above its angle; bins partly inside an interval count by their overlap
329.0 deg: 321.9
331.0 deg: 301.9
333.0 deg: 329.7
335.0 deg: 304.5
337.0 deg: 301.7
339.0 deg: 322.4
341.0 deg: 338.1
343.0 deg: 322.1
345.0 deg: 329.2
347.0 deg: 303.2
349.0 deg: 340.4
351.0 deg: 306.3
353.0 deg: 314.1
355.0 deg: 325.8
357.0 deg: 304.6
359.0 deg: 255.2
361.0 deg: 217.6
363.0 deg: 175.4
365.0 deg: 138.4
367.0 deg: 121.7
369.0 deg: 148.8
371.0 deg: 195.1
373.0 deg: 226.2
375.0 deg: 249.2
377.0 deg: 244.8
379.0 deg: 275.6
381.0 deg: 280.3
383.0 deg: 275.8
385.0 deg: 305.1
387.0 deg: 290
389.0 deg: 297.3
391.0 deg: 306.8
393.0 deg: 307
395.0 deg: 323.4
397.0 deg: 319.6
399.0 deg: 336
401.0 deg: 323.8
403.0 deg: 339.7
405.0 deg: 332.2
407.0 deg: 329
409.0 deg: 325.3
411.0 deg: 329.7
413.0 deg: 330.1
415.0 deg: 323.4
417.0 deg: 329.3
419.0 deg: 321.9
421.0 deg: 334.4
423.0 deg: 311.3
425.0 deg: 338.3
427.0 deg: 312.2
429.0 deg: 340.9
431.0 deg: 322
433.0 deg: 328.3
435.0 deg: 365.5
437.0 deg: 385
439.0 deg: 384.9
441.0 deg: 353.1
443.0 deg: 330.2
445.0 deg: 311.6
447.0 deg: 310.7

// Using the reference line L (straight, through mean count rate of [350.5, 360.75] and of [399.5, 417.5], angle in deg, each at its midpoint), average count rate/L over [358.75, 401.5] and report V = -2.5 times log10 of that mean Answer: 0.22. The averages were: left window 295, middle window 254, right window 329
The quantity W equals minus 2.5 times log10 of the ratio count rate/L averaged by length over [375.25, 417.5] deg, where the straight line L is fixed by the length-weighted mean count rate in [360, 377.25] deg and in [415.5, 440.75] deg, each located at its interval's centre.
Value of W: -0.199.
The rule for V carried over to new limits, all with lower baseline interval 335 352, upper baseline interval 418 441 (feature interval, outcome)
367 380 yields 0.453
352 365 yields 0.254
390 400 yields 0.046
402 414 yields 0.015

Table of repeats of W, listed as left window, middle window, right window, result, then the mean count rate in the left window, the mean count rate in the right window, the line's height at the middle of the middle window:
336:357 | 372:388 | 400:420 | 0.21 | 320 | 328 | 324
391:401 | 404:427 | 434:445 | 0.03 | 320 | 359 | 338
